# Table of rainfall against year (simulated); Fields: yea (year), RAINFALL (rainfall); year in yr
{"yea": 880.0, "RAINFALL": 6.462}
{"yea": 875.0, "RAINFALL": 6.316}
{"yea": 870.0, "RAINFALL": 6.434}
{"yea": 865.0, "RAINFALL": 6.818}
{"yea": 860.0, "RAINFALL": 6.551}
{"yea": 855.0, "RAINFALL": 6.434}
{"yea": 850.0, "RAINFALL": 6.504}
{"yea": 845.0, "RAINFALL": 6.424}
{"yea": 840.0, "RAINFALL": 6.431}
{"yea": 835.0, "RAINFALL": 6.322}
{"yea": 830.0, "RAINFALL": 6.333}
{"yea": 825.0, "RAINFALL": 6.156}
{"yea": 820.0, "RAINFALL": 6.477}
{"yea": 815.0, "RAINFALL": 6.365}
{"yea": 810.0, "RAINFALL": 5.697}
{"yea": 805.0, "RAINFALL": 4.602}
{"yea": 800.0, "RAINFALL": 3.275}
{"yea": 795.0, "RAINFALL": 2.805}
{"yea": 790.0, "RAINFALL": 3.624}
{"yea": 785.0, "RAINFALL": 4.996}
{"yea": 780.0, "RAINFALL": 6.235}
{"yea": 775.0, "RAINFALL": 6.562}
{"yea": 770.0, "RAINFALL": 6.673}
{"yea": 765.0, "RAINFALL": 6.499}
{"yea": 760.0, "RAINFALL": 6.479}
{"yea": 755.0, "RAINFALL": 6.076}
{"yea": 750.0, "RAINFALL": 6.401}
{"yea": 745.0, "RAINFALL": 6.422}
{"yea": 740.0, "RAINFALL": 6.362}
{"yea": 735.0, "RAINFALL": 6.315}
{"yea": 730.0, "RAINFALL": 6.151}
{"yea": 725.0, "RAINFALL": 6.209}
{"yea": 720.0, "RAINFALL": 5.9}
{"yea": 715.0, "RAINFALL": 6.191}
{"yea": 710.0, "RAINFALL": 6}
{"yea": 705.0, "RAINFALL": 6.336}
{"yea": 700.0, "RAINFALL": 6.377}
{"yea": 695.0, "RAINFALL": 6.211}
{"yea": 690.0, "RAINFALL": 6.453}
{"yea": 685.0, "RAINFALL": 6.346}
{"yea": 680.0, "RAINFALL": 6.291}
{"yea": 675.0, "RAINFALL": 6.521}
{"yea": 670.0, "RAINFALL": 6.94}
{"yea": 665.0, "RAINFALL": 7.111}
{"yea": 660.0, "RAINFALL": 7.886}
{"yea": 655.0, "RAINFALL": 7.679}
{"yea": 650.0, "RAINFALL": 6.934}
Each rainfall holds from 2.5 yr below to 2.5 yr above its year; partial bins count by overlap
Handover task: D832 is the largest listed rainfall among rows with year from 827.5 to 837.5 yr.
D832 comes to 6.333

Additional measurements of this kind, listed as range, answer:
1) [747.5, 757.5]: 6.401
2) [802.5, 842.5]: 6.477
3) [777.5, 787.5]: 6.235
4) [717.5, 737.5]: 6.315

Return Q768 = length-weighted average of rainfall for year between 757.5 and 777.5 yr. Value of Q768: 6.55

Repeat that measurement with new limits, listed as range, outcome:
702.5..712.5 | 6.17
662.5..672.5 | 7.03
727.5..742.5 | 6.28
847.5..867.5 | 6.58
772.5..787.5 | 5.93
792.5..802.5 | 3.04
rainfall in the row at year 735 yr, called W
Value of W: 6.315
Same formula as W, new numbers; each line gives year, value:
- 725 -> 6.209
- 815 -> 6.365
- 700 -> 6.377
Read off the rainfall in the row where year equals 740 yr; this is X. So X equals 6.362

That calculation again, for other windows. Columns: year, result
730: 6.151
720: 5.9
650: 6.934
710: 6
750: 6.401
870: 6.434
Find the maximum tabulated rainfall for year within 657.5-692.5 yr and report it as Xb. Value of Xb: 7.886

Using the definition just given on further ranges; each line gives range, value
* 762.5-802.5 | 6.673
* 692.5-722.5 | 6.377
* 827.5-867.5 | 6.818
